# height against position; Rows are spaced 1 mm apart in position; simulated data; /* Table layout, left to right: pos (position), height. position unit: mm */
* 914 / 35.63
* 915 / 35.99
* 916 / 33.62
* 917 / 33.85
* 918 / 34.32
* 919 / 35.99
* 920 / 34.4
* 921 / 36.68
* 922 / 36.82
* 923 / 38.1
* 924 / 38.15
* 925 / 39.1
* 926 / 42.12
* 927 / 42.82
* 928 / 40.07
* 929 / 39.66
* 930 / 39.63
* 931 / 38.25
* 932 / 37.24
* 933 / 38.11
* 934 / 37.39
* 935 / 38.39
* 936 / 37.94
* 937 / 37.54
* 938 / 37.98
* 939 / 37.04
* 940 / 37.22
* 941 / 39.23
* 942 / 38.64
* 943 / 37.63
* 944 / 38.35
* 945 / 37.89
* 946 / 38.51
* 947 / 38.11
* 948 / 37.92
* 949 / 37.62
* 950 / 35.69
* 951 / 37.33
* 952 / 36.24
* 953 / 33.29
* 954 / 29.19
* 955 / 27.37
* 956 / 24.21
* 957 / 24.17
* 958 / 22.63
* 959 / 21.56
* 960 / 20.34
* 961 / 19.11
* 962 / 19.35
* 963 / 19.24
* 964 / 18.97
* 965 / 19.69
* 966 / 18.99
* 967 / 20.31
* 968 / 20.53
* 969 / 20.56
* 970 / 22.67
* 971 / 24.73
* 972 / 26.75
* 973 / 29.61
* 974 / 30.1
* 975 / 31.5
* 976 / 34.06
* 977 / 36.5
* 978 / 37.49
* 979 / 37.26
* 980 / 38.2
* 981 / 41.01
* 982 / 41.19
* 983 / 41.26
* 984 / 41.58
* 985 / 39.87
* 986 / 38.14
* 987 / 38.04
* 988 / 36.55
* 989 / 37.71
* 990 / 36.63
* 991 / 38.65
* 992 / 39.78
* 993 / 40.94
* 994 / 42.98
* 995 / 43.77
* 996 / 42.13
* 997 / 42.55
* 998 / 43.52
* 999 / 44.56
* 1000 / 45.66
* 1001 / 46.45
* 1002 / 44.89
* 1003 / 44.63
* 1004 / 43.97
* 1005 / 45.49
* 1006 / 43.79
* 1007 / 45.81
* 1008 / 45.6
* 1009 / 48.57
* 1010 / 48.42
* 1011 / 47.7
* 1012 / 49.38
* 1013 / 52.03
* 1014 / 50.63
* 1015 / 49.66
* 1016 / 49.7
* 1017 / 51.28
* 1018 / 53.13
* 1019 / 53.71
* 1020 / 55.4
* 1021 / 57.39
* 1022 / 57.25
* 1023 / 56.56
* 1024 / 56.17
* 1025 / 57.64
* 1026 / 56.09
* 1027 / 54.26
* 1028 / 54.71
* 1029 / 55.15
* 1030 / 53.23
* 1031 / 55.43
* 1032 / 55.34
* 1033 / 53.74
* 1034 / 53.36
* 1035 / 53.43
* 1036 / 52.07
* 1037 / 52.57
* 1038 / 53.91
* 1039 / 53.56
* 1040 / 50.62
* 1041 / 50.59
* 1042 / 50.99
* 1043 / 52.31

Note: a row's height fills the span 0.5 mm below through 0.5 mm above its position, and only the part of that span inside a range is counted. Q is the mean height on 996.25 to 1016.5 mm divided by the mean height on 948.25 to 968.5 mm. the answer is 1.83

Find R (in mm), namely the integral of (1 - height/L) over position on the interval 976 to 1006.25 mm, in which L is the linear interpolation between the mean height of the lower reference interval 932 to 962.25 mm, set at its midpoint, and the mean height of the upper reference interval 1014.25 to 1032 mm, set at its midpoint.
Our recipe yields 3.04 mm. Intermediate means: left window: 33.4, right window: 54.5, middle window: 41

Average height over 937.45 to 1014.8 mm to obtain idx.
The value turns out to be 36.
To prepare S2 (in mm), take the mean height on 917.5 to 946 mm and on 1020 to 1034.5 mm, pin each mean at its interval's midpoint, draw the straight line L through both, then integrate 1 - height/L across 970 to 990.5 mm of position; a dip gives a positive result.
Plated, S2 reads 5.0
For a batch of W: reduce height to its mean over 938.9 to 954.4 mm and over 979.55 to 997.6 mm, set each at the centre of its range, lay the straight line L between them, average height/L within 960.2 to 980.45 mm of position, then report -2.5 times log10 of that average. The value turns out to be 0.43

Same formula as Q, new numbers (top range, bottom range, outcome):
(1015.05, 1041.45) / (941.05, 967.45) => 1.85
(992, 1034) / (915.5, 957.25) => 1.36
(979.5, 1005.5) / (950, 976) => 1.65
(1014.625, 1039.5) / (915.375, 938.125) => 1.44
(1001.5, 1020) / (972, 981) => 1.41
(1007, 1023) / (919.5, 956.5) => 1.38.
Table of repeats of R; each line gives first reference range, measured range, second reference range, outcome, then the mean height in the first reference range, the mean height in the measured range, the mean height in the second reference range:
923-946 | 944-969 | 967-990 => 6.08 mm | 38.6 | 27.5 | 33.6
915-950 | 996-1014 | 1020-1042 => 1.42 mm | 37.8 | 46.1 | 54.4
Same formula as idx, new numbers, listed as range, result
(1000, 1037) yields 51.4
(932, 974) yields 30.3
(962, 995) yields 32.5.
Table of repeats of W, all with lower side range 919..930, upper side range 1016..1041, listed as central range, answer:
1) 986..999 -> 0.21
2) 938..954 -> 0.13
